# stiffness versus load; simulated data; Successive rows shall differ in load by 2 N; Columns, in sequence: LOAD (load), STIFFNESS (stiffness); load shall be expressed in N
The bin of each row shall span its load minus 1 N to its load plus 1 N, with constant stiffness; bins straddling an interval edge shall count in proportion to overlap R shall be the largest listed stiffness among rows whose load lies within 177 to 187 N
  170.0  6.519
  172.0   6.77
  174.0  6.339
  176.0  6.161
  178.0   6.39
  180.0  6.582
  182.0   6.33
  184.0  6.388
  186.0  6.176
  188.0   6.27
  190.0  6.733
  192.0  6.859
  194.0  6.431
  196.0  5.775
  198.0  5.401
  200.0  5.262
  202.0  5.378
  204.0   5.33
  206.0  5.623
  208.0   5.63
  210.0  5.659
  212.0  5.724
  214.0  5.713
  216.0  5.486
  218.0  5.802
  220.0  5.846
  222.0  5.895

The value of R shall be 6.582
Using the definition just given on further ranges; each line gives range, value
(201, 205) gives 5.378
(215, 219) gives 5.802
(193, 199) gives 6.431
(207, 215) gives 5.724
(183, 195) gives 6.859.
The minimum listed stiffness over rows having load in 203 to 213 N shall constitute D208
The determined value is 5.33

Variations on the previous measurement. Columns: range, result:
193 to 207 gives 5.262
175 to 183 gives 6.161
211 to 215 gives 5.713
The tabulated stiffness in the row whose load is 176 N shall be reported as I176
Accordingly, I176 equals 6.161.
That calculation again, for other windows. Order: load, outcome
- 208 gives 5.63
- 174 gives 6.339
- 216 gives 5.486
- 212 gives 5.724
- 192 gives 6.859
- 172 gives 6.77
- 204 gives 5.33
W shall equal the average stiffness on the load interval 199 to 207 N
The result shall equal 5.4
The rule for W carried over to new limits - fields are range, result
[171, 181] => 6.45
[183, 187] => 6.28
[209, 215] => 5.7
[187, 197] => 6.41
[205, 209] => 5.63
